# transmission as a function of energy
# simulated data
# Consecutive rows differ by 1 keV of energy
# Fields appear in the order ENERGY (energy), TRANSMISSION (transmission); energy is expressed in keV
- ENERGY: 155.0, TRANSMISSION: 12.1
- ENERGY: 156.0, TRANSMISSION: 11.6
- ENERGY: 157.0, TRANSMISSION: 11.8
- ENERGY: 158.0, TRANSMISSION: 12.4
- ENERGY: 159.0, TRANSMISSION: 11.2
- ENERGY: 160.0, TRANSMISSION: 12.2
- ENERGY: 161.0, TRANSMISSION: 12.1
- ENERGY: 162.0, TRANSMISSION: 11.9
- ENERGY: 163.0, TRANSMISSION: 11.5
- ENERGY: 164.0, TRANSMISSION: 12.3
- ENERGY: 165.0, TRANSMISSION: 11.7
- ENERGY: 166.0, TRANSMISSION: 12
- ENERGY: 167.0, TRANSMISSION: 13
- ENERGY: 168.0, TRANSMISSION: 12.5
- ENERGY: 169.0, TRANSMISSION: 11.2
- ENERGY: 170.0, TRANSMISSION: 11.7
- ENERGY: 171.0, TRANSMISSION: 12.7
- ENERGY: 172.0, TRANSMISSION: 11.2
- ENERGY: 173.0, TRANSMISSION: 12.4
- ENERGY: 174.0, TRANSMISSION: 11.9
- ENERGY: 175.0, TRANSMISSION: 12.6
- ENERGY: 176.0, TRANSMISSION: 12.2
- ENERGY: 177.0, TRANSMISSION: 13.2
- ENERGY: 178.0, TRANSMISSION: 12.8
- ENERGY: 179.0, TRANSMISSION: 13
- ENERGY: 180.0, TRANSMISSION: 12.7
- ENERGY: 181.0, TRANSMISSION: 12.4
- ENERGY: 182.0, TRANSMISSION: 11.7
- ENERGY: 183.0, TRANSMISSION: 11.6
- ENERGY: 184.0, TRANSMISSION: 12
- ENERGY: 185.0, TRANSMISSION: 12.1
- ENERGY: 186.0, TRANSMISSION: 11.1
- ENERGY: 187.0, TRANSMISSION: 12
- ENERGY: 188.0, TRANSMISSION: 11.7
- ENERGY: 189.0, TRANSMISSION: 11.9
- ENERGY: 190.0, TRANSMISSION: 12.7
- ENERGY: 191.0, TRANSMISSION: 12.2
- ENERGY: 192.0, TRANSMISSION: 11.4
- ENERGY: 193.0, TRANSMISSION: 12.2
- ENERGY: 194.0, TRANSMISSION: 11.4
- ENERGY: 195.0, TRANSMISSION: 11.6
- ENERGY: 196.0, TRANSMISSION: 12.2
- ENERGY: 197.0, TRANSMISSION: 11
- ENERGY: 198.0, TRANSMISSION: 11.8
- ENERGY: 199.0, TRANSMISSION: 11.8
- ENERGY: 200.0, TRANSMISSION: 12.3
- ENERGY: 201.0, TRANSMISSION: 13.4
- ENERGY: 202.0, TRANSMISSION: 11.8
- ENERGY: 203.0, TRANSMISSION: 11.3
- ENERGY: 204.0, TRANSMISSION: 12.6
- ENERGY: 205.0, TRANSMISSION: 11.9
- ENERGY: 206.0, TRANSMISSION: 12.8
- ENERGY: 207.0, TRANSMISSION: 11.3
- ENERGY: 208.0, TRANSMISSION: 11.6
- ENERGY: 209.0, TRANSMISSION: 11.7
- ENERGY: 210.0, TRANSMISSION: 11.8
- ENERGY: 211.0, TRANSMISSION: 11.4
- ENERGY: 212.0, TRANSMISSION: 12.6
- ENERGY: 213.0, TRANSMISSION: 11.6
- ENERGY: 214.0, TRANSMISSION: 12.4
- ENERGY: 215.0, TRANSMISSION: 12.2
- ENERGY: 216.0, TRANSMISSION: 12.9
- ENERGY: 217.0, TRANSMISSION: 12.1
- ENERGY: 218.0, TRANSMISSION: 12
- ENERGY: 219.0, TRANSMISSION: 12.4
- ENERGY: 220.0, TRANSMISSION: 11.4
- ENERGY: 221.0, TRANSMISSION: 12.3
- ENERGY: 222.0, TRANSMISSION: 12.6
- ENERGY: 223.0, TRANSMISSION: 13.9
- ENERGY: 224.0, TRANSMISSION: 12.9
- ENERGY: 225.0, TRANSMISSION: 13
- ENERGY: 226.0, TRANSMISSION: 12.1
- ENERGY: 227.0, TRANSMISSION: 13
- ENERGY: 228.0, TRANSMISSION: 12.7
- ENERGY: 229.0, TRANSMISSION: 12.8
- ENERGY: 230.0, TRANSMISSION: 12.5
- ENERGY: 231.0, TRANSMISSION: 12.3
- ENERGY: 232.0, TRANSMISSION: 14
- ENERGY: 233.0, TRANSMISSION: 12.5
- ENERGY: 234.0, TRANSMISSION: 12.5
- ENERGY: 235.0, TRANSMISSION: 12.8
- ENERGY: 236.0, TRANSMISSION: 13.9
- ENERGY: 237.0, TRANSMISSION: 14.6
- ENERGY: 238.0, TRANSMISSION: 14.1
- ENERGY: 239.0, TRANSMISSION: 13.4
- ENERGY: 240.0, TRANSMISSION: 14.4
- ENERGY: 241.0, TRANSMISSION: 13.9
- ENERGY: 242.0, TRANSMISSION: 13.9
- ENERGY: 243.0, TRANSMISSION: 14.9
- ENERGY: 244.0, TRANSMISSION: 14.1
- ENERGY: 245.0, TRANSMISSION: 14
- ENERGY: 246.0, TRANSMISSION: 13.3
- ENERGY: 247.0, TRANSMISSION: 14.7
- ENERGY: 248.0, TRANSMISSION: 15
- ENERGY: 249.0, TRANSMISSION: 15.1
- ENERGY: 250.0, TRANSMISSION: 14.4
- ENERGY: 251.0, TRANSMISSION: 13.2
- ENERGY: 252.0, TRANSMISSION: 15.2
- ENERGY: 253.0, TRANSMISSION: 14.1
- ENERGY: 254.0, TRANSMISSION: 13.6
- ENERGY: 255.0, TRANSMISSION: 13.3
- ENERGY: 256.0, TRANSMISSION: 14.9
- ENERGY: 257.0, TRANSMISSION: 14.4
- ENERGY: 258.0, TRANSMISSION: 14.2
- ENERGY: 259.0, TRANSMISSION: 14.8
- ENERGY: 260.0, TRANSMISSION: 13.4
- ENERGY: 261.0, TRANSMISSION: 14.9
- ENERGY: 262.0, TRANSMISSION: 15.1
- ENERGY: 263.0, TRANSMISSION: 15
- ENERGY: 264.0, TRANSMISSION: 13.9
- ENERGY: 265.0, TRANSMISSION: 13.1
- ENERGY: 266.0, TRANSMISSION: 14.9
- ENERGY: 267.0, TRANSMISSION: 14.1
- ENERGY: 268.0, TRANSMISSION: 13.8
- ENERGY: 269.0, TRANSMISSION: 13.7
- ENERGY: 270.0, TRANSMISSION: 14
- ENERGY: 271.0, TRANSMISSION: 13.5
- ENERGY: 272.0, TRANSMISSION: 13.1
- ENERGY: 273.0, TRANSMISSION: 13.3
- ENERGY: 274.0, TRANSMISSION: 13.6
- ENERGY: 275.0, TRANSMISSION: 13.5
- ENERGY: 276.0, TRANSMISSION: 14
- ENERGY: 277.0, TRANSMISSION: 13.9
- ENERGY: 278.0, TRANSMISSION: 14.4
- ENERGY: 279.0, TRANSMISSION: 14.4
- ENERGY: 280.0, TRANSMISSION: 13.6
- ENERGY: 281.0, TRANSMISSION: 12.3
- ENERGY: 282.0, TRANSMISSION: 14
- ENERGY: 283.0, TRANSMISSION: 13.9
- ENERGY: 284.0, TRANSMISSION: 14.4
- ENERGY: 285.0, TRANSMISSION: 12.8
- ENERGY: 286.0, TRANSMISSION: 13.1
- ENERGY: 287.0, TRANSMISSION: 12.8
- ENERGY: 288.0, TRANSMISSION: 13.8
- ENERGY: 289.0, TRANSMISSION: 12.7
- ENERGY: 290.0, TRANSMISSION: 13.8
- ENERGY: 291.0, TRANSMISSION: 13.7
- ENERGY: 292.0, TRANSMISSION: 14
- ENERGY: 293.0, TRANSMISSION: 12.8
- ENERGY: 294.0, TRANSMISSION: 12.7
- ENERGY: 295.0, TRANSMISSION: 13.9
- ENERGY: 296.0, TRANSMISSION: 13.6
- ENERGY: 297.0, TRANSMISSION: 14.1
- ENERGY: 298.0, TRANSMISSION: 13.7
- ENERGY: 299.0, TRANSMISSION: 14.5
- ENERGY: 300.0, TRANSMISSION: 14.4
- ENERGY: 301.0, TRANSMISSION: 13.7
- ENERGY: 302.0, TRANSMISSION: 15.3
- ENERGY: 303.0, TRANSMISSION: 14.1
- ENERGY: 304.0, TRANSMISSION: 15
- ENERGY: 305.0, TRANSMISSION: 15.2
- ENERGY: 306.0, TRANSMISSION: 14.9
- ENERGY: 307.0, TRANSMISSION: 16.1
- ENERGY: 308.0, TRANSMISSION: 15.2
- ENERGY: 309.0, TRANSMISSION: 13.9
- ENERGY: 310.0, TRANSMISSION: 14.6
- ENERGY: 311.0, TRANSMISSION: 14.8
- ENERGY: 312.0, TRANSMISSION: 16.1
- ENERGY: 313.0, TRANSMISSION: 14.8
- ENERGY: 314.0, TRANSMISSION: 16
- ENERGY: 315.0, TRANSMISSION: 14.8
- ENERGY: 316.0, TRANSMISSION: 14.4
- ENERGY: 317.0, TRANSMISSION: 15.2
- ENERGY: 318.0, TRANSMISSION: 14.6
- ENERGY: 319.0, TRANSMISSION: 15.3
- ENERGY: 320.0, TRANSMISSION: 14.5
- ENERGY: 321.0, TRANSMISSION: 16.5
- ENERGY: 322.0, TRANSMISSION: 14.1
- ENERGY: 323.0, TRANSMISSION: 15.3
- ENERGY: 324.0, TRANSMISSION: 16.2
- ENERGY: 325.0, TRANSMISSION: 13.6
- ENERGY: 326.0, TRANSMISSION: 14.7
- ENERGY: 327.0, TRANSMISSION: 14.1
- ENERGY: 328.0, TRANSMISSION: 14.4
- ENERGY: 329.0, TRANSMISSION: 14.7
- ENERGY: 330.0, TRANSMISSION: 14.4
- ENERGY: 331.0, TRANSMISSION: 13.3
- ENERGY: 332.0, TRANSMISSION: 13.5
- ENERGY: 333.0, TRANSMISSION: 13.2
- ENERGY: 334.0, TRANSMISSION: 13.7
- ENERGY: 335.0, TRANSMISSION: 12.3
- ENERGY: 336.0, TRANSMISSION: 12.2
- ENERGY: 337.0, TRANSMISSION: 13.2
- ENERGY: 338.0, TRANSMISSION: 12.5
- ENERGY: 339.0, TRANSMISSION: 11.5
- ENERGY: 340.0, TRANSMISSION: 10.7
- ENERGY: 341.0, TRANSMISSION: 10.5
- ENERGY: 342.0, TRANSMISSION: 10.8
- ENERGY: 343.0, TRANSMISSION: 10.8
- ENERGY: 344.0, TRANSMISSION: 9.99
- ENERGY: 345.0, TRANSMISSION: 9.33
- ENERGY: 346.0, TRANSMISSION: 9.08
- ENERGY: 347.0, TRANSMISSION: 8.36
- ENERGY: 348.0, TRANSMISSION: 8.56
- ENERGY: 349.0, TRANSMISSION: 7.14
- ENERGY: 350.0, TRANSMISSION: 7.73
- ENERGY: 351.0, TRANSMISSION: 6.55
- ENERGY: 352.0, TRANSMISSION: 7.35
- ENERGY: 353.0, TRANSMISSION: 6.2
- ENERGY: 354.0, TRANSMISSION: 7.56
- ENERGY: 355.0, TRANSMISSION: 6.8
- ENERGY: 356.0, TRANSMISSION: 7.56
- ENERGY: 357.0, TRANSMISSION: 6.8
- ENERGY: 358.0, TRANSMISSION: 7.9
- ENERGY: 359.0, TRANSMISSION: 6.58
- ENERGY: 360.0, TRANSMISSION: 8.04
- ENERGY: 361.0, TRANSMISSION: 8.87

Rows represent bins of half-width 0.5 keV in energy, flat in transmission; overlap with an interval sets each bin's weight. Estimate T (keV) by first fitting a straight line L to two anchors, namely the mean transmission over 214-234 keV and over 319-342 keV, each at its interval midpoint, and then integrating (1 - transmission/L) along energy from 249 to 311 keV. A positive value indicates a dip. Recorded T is -4.3 keV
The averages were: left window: 12.6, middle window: 14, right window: 13.6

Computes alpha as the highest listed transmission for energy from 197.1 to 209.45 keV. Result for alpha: 13.4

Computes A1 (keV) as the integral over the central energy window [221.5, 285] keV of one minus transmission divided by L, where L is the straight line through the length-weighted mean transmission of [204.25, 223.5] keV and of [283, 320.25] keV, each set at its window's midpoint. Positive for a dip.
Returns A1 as -3.2 keV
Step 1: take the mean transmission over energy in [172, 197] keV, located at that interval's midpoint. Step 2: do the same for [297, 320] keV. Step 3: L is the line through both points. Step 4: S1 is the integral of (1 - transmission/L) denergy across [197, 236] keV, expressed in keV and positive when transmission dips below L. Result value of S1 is 1.4 keV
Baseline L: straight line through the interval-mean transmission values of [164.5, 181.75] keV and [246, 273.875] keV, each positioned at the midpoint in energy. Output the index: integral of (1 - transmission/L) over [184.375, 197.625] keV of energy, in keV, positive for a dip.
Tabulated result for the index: 0.91 keV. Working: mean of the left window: 12.3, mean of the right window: 14.2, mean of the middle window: 11.8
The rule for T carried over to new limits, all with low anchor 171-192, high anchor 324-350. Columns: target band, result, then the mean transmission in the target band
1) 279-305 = -3.9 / 13.8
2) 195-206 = 0.1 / 12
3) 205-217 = 0.1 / 12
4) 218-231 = -0.6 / 12.6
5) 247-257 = -1.9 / 14.3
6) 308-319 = -2.8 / 14.9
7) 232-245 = -1.8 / 13.8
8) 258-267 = -1.8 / 14.4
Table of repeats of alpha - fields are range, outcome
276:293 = 14.4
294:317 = 16.1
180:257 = 15.2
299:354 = 16.5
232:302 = 15.3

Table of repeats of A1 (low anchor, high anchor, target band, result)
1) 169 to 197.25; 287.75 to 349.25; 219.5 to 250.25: -2.0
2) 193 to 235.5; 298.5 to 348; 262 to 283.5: -1.4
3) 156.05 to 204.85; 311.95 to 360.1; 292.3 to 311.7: -4.3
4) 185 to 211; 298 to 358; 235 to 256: -3.5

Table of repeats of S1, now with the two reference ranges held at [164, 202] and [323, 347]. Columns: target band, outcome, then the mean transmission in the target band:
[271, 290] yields -1.8 keV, 13.5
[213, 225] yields -0.3 keV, 12.5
